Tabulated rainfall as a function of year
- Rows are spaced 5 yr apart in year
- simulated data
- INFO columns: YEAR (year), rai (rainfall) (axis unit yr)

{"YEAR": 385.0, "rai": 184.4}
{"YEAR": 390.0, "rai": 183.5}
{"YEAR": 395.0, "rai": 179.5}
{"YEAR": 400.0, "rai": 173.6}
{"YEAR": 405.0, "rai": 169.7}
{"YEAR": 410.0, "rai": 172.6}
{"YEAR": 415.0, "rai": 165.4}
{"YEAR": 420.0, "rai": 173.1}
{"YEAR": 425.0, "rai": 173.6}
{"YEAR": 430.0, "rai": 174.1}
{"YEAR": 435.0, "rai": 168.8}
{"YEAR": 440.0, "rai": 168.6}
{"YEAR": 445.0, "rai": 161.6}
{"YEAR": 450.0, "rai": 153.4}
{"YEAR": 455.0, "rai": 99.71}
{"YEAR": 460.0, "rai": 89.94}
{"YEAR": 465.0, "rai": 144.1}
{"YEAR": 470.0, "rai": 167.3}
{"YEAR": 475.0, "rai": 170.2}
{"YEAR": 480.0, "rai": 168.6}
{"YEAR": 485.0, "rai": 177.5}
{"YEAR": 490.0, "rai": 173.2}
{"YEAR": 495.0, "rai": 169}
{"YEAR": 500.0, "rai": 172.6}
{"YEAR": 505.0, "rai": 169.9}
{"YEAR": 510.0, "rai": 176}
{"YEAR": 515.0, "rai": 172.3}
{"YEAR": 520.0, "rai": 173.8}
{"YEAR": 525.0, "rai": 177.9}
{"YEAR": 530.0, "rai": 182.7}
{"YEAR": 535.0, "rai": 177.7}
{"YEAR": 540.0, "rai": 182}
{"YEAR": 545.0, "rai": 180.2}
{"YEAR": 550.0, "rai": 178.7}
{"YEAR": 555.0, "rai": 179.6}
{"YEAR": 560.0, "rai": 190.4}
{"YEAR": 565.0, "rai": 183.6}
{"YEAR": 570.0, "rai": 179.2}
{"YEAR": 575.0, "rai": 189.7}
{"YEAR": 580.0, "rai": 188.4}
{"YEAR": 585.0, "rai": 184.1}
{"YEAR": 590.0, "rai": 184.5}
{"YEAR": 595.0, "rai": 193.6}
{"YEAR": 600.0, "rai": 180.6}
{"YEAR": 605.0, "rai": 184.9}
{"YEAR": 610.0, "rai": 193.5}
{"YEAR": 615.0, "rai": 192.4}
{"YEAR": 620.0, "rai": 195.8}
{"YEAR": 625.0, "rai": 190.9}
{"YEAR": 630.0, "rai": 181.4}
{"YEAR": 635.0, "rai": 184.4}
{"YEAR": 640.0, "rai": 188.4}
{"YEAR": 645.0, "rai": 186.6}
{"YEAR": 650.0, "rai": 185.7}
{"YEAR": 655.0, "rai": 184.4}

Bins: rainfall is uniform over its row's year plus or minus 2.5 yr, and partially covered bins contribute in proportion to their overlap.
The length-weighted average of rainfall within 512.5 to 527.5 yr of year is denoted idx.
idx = 175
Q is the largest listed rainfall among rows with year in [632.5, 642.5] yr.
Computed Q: 188.4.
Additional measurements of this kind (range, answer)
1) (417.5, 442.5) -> 174.1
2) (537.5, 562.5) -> 190.4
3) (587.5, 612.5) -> 193.6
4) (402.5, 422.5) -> 173.1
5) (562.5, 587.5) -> 189.7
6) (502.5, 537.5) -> 182.7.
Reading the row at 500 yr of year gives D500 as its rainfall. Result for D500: 172.6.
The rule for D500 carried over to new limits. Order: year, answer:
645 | 186.6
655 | 184.4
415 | 165.4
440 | 168.6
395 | 179.5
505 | 169.9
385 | 184.4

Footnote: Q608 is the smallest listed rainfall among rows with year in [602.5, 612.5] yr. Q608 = 184.9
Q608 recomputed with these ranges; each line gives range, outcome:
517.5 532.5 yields 173.8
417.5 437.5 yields 168.8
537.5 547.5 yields 180.2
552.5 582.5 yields 179.2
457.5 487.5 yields 89.94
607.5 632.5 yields 181.4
